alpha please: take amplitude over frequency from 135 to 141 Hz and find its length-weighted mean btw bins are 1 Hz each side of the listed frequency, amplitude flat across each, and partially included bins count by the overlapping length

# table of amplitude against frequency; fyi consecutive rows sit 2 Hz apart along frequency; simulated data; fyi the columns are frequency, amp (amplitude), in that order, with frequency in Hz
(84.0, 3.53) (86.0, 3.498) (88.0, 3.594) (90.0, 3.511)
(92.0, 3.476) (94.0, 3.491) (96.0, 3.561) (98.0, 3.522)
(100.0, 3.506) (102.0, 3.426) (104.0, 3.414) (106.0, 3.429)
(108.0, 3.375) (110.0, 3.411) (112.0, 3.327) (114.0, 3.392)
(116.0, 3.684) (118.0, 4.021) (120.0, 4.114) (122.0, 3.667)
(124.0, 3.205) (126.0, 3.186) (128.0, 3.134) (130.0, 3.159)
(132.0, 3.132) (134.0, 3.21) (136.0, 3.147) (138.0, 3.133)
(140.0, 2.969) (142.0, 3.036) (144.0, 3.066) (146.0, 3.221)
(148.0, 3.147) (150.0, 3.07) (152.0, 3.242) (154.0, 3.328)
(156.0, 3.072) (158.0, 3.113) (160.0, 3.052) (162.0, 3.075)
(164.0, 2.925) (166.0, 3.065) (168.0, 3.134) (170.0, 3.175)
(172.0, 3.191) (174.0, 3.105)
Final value 3.08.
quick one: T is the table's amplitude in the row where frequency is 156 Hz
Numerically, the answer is 3.072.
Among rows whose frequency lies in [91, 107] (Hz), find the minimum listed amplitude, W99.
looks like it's 3.414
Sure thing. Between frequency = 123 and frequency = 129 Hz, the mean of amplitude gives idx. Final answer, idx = 3.18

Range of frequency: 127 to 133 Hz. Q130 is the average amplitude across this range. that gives 3.14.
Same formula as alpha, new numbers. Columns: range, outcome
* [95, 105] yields 3.49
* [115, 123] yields 3.87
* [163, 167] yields 3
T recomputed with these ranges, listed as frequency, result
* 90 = 3.511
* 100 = 3.506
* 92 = 3.476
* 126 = 3.186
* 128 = 3.134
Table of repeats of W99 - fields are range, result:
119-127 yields 3.186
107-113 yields 3.327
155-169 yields 2.925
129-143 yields 2.969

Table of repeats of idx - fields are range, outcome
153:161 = 3.14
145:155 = 3.2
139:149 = 3.09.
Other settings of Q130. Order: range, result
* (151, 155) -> 3.29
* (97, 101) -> 3.51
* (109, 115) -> 3.38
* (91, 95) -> 3.48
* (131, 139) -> 3.16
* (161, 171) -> 3.07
